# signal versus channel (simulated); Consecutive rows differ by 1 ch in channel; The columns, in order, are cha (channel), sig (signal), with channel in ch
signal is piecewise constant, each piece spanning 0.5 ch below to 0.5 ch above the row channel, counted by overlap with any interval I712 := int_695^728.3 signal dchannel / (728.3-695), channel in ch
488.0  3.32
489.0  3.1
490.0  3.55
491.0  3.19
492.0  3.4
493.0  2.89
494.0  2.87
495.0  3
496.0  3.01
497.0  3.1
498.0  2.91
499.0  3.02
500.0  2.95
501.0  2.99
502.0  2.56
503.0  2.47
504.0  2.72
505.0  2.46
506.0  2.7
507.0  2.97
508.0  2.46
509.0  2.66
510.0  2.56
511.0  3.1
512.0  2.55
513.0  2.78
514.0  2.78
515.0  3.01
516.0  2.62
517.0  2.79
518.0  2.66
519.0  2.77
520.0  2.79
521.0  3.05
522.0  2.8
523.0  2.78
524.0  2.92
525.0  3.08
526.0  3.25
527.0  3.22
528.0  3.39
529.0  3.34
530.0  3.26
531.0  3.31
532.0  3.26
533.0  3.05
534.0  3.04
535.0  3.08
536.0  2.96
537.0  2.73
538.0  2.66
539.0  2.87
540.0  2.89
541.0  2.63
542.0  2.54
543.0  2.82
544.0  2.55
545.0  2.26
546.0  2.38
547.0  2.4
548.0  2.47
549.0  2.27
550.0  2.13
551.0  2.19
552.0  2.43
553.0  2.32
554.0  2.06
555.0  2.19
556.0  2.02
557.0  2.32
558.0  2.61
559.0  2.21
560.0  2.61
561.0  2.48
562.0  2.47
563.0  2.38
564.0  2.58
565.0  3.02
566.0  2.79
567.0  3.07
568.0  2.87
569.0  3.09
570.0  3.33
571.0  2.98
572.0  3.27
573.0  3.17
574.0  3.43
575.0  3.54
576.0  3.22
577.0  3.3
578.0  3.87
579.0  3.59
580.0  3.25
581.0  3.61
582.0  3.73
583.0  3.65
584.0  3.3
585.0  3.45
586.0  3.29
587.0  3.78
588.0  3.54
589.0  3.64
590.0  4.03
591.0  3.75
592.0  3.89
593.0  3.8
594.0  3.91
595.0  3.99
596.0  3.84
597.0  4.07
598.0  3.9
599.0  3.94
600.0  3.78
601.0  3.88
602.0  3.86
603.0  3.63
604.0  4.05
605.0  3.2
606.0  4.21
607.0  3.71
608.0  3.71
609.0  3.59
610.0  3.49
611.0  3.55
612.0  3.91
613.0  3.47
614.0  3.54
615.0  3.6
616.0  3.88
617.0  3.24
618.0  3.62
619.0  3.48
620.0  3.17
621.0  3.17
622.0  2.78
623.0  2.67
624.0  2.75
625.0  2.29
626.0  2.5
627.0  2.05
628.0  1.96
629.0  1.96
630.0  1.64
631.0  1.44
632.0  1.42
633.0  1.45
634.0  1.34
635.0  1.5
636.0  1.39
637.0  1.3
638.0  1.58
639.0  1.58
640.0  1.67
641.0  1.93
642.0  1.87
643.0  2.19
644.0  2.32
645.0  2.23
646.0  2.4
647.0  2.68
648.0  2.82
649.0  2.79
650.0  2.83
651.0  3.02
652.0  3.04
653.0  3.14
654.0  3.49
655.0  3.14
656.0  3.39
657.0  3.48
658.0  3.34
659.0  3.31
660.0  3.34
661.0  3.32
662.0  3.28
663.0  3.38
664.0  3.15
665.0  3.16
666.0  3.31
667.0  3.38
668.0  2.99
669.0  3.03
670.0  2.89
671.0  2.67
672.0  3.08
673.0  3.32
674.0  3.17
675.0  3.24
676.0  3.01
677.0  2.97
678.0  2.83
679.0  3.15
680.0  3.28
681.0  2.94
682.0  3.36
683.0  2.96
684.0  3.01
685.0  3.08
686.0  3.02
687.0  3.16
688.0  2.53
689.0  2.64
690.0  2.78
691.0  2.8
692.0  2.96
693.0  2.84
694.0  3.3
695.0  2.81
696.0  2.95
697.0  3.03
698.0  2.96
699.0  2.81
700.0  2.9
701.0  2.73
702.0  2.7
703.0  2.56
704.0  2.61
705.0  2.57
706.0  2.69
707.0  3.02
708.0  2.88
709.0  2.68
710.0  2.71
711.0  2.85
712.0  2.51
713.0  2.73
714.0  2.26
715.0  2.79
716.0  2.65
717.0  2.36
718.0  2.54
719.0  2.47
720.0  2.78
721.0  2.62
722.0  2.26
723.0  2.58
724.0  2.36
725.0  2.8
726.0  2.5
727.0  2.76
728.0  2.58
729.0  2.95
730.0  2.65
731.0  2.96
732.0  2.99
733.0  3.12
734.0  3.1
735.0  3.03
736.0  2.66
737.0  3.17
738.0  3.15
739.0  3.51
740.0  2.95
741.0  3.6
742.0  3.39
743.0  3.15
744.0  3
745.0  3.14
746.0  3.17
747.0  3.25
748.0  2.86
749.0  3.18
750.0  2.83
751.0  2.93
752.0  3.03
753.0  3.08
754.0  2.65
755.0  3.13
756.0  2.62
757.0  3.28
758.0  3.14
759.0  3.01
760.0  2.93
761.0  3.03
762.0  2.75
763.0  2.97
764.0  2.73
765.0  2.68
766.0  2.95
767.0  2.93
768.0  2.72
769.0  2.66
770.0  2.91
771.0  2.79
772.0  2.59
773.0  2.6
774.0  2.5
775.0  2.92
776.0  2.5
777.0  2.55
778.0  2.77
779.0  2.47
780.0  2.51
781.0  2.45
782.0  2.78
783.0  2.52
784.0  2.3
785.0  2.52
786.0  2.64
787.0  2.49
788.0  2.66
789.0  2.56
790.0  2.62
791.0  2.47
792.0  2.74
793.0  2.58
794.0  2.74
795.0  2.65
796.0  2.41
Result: 2.68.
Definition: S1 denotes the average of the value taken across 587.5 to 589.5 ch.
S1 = 3.59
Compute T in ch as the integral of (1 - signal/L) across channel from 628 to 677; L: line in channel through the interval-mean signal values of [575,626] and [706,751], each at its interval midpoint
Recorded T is 9.7 ch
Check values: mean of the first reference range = 3.56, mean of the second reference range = 2.85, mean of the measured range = 2.61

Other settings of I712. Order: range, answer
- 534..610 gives 3.14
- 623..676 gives 2.58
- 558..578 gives 2.95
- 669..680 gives 3.04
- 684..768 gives 2.86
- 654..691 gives 3.11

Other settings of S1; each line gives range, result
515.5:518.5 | 2.69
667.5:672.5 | 2.93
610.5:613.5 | 3.64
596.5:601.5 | 3.91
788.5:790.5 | 2.59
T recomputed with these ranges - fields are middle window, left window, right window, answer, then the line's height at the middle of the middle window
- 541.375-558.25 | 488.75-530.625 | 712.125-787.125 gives 3.2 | 2.9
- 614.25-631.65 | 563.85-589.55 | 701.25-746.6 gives 2.5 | 3.17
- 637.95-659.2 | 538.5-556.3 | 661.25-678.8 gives 2.4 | 2.99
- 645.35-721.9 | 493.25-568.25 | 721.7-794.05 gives -3.8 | 2.8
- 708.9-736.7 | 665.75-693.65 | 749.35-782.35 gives 2.1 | 2.91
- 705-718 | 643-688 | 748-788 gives 1.1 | 2.92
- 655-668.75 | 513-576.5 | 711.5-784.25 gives -2.3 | 2.81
